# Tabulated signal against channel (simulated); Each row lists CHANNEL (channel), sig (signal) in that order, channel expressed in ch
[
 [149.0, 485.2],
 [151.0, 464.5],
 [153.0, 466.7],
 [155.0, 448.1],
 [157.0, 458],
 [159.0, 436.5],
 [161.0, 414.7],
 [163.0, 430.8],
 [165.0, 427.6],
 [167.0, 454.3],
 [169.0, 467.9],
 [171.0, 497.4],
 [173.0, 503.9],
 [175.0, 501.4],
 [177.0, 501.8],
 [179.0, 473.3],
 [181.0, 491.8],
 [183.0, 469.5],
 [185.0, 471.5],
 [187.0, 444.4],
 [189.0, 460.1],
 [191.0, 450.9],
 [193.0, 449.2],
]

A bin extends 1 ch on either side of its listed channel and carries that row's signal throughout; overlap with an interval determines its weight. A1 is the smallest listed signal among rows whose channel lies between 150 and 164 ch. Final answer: 414.7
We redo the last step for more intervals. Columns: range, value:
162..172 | 427.6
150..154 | 464.5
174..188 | 444.4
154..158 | 448.1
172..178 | 501.4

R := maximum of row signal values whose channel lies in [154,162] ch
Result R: 458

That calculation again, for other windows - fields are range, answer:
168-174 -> 503.9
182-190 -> 471.5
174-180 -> 501.8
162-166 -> 430.8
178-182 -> 491.8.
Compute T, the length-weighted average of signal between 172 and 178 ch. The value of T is 502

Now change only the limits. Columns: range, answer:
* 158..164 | 427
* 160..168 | 432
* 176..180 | 488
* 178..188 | 470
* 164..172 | 462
